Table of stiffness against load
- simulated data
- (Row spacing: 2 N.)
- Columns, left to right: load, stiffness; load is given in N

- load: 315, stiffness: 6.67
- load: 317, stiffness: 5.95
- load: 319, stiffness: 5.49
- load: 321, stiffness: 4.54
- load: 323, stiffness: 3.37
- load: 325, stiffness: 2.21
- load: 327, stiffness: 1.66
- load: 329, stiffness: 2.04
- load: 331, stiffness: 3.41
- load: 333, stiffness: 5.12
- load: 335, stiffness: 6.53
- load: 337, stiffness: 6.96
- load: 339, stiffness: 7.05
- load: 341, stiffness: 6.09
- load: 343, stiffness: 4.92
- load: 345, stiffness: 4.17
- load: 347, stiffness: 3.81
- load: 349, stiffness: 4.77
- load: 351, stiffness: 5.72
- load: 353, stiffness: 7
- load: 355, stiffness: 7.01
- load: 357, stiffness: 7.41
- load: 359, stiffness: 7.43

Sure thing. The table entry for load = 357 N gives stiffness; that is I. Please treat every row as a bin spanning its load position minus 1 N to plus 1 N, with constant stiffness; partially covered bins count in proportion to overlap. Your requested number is 7.41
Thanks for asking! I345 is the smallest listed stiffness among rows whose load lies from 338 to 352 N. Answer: 3.81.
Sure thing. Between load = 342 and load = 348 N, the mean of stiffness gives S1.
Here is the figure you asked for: 4.3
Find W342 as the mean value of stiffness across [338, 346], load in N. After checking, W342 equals 5.56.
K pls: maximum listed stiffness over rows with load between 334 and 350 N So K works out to 7.05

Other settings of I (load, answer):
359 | 7.43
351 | 5.72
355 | 7.01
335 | 6.53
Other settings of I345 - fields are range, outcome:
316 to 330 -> 1.66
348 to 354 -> 4.77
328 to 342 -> 2.04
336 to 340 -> 6.96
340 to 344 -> 4.92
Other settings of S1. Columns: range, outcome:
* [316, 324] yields 4.84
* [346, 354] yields 5.33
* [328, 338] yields 4.81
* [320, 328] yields 2.95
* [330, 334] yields 4.27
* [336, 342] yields 6.7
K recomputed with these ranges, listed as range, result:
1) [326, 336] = 6.53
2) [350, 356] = 7.01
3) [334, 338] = 6.96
